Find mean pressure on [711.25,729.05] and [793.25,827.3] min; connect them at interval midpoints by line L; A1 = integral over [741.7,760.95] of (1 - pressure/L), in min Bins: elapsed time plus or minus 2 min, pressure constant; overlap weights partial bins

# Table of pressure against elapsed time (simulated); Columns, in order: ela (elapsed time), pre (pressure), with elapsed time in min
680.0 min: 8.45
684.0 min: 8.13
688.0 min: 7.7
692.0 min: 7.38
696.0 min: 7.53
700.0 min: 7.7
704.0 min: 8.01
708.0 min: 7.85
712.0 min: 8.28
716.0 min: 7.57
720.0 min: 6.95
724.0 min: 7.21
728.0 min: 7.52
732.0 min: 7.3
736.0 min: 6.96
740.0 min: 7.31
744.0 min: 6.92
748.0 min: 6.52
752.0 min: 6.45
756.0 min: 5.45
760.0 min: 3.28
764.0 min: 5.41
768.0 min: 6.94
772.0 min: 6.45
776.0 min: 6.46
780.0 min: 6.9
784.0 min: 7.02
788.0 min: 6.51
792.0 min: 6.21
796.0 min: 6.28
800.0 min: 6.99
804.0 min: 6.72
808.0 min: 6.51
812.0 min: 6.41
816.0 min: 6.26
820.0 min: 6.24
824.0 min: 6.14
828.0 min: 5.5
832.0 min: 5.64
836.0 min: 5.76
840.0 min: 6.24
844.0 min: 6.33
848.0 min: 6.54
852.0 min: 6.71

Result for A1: 3.3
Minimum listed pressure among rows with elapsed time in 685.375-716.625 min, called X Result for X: 7.38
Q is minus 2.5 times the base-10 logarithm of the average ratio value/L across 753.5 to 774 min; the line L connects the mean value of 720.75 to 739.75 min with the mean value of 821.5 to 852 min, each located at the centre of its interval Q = 0.23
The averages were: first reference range 7.23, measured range 5.53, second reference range 6.07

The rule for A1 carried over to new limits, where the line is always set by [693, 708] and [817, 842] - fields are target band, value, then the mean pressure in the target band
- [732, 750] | 0.5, 6.97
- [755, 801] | 3.3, 6.16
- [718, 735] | 0.3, 7.23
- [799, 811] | -0.8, 6.69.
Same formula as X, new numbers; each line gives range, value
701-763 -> 3.28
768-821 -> 6.21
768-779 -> 6.45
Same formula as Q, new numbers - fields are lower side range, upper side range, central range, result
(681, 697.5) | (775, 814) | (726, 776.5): 0.11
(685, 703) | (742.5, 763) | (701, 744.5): -0.12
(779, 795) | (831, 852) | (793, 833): 0.02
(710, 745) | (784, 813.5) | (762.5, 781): 0.07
